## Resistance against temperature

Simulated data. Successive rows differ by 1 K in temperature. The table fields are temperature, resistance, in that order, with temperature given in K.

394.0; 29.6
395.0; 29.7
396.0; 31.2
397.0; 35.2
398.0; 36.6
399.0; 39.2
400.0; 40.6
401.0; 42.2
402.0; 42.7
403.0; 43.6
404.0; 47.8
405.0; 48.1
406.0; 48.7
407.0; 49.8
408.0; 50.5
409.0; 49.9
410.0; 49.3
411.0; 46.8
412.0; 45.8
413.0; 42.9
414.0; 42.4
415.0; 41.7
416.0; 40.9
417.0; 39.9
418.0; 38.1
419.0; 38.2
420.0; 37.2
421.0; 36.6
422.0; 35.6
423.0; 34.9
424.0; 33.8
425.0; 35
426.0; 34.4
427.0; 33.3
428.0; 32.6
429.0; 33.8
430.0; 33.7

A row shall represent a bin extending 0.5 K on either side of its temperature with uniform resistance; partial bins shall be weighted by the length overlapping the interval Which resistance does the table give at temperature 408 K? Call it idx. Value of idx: 50.5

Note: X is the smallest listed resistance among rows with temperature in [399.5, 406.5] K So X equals 40.6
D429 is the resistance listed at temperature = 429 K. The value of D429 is 33.8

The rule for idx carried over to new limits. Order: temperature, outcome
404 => 47.8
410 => 49.3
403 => 43.6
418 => 38.1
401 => 42.2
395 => 29.7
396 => 31.2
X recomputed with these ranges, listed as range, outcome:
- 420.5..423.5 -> 34.9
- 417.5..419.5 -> 38.1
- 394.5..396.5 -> 29.7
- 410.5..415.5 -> 41.7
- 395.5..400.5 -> 31.2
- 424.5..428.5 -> 32.6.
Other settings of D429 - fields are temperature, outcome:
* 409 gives 49.9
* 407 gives 49.8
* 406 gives 48.7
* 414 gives 42.4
